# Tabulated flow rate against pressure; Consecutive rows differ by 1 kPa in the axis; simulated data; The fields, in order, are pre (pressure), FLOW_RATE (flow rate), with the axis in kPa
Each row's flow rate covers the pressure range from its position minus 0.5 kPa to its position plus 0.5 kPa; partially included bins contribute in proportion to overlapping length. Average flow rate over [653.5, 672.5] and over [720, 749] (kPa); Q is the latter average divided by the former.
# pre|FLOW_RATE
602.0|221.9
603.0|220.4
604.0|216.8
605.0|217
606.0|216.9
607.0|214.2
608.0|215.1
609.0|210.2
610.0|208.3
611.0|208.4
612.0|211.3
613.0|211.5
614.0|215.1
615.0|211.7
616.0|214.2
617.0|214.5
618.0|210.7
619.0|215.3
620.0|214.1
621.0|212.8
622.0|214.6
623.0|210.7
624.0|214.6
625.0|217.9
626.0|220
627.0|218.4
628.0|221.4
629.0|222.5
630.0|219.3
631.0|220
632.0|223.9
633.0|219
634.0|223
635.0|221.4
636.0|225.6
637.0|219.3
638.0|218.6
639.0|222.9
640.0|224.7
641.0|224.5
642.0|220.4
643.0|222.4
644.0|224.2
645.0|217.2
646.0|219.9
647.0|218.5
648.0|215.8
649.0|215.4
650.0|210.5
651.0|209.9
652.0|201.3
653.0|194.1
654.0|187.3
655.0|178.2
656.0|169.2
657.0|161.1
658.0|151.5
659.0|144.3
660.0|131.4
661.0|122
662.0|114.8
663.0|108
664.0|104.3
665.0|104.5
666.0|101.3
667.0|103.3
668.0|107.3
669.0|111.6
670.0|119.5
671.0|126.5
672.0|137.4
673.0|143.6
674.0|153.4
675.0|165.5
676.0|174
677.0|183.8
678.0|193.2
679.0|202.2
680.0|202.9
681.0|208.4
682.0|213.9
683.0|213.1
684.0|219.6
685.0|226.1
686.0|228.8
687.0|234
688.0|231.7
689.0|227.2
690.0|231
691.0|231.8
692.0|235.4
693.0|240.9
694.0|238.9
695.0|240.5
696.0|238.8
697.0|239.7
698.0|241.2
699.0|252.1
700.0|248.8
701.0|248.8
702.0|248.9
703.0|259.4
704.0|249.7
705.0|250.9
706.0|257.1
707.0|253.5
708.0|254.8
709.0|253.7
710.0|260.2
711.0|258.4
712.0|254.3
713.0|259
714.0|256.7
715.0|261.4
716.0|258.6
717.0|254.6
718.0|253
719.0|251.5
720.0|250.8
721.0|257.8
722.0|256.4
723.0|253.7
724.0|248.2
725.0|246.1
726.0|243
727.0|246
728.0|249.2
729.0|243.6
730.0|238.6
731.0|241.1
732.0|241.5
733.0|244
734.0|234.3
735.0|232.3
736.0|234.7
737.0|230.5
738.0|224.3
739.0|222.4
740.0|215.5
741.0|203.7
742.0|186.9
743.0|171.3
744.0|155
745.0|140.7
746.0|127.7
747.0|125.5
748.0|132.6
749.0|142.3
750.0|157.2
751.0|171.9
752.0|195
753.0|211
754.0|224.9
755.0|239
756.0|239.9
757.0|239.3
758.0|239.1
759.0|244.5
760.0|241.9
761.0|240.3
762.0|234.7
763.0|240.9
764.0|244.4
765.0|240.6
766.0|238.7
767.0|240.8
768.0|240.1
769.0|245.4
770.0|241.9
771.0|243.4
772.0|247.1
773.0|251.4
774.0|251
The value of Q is 1.65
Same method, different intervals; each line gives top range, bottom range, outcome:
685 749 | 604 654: 1.08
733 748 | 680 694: 0.85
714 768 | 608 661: 1.07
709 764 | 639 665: 1.23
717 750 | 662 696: 1.20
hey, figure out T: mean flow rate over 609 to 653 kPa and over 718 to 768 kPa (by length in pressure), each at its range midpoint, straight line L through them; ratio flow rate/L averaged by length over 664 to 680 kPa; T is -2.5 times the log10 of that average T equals 0.46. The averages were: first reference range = 217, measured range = 143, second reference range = 220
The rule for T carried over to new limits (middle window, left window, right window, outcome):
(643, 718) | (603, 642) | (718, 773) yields 0.08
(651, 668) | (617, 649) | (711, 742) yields 0.49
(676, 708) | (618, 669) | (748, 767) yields -0.14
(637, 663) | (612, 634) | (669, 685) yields 0.03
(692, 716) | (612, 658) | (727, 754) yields -0.22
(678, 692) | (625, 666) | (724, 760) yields -0.10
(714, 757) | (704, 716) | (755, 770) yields 0.14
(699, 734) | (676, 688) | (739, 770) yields -0.20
